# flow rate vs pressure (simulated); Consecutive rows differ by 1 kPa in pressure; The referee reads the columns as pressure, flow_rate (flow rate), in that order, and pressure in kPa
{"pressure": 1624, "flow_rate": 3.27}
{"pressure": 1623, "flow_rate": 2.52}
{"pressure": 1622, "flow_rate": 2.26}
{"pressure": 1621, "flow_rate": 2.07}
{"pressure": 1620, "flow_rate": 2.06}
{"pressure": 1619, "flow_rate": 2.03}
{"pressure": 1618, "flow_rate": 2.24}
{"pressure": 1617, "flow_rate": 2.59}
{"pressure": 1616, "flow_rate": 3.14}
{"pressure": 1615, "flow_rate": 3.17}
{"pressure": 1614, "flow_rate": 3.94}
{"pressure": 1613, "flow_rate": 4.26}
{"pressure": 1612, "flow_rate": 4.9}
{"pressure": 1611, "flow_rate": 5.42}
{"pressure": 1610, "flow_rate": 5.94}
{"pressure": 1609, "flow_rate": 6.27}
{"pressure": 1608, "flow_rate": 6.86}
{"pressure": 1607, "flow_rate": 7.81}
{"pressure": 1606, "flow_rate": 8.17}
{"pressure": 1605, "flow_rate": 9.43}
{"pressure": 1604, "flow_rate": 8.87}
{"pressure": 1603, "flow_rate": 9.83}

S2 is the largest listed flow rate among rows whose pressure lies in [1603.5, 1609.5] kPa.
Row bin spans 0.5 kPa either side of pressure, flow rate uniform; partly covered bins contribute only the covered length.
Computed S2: 9.43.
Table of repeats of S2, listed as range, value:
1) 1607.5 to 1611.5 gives 6.86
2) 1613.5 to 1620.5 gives 3.94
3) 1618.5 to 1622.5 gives 2.26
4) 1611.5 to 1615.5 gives 4.9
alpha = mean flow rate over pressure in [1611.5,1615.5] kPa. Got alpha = 4.07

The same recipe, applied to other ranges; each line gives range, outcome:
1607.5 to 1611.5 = 6.12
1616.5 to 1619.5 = 2.29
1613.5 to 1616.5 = 3.42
